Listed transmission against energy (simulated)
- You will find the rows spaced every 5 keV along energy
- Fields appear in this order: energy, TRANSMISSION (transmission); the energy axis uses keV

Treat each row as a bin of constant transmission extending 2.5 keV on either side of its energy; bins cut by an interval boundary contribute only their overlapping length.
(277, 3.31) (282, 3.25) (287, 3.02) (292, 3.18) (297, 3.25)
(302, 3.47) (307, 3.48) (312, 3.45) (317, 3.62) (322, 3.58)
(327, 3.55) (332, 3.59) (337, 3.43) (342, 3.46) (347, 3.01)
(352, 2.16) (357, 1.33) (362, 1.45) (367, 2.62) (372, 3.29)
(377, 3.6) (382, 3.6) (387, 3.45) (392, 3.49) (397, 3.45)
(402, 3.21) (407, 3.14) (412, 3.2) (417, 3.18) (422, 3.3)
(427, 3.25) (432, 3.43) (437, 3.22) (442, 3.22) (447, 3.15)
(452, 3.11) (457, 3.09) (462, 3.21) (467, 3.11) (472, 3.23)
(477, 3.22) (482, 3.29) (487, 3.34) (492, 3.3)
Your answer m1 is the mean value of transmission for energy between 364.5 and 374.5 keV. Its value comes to 2.96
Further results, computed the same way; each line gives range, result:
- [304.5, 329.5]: 3.54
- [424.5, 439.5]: 3.3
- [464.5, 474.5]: 3.17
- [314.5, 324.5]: 3.6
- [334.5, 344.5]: 3.45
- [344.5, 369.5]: 2.11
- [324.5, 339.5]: 3.52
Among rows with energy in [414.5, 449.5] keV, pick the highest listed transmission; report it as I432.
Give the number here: 3.43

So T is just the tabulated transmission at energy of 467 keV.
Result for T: 3.11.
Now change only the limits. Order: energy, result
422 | 3.3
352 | 2.16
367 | 2.62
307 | 3.48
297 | 3.25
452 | 3.11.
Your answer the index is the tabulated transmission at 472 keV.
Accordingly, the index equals 3.23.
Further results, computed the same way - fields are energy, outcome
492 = 3.3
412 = 3.2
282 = 3.25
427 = 3.25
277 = 3.31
